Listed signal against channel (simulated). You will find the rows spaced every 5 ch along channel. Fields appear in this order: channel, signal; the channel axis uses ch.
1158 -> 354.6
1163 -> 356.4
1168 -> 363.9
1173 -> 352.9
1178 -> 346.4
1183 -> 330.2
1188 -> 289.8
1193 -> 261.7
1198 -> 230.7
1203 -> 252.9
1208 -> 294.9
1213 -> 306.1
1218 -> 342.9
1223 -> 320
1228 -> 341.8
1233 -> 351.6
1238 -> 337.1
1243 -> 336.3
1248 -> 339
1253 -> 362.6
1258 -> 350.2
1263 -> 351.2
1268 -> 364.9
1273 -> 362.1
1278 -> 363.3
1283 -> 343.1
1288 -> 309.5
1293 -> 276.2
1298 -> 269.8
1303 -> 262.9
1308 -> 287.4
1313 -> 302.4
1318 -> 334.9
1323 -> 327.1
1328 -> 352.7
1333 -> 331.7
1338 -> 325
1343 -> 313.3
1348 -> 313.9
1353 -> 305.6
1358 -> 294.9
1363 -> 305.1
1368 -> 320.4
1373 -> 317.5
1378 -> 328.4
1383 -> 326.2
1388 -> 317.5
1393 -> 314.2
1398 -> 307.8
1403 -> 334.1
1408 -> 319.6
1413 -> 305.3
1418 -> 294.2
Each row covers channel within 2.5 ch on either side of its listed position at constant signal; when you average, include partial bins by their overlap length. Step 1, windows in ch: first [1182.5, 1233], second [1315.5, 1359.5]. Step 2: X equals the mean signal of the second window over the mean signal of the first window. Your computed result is 1.08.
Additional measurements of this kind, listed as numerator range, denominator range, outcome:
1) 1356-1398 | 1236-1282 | 0.90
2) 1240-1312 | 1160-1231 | 1.04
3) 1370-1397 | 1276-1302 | 1.04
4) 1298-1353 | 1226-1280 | 0.89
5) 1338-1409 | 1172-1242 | 1.02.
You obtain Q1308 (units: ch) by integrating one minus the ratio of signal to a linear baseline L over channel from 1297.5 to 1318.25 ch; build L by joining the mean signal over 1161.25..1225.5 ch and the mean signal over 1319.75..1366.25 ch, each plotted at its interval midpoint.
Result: 1.9 ch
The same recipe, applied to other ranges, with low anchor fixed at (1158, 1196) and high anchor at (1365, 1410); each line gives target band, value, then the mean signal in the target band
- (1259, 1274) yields -1.51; 358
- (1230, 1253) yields -1.19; 343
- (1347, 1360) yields 0.72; 304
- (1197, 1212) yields 2.79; 267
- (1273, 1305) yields 1.51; 309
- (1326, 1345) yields -0.47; 331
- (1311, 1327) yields -0.08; 325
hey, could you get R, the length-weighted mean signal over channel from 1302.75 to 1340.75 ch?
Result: 319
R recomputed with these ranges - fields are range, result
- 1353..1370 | 306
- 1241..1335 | 328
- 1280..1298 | 306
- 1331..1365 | 313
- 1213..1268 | 343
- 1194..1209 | 256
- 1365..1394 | 321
